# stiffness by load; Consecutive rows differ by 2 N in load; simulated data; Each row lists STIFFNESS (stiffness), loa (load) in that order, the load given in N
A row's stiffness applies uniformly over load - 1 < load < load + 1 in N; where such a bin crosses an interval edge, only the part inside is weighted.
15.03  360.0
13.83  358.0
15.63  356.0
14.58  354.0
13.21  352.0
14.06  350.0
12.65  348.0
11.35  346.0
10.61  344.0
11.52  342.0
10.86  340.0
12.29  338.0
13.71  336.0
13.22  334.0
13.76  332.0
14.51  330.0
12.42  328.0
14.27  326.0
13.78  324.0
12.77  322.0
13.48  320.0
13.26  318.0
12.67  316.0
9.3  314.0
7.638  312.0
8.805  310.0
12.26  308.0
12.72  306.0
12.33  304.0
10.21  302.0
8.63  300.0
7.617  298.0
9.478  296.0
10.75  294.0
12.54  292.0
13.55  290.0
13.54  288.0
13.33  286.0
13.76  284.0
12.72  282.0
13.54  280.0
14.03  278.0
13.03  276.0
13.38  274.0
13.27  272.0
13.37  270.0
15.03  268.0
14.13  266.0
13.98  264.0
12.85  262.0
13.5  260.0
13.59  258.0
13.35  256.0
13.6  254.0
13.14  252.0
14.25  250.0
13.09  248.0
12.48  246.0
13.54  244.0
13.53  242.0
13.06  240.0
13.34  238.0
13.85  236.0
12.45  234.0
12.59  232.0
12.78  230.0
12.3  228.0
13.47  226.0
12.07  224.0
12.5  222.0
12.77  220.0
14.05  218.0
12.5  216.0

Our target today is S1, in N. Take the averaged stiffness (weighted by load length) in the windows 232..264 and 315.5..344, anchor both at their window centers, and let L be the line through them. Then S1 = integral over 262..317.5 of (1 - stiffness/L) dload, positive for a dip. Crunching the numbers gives 4.4 N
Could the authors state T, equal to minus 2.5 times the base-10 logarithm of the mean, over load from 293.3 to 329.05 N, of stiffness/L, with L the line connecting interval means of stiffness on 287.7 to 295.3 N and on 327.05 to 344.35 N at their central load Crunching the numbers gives 0.11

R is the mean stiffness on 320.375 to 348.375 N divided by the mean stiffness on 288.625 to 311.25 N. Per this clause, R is 1.18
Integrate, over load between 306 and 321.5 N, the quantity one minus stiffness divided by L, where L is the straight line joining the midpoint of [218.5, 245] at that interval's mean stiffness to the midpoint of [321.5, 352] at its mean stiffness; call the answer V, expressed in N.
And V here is 1.9 N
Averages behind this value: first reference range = 13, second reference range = 12.8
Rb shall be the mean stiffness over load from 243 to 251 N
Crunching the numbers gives 13.3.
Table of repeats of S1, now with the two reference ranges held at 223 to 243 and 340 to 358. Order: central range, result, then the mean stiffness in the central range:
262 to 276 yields -0.9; 13.7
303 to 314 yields 1.9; 10.6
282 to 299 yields 1.4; 11.9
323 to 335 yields -0.7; 13.7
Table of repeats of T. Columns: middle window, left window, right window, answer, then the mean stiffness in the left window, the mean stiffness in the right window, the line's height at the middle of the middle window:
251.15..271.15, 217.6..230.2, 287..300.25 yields -0.156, 12.8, 11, 11.8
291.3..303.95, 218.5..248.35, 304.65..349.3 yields 0.237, 12.9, 12.2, 12.4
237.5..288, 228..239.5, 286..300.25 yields -0.121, 12.9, 11.2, 12.1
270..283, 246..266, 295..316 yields -0.111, 13.5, 10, 12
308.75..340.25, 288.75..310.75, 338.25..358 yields -0.043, 10.9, 12.8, 11.8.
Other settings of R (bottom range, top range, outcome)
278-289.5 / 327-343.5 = 0.95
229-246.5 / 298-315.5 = 0.78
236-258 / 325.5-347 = 0.94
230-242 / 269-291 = 1.03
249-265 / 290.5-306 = 0.78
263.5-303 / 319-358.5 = 1.05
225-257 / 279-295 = 0.98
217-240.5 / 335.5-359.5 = 1.00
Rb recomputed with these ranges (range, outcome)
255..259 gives 13.5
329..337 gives 13.8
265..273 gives 13.9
